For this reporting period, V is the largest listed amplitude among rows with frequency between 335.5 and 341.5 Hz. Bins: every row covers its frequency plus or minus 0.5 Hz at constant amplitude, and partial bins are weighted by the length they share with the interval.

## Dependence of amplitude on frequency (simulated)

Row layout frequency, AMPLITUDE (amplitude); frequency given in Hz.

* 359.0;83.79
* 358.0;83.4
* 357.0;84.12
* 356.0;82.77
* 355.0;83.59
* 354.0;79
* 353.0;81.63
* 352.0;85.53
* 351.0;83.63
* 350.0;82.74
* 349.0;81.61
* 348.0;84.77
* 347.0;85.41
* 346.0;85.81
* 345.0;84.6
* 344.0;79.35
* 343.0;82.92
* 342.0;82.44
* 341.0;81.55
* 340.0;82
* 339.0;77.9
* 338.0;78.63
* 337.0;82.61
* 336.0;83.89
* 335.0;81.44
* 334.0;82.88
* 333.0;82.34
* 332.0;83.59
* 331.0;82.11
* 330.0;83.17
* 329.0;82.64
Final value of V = 83.89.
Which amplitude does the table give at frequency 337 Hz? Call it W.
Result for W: 82.61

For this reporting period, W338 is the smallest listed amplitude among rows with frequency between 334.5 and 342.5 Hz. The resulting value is 77.9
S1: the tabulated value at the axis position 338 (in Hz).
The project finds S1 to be 78.63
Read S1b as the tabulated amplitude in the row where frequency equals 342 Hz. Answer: 82.44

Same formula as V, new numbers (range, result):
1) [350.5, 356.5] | 85.53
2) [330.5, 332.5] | 83.59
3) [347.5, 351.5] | 84.77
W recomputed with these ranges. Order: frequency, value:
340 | 82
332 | 83.59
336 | 83.89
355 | 83.59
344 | 79.35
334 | 82.88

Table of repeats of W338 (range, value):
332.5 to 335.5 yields 81.44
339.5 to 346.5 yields 79.35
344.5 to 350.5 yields 81.61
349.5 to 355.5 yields 79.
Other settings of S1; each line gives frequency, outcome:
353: 81.63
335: 81.44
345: 84.6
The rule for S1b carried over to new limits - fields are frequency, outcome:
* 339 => 77.9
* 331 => 82.11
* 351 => 83.63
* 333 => 82.34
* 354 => 79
